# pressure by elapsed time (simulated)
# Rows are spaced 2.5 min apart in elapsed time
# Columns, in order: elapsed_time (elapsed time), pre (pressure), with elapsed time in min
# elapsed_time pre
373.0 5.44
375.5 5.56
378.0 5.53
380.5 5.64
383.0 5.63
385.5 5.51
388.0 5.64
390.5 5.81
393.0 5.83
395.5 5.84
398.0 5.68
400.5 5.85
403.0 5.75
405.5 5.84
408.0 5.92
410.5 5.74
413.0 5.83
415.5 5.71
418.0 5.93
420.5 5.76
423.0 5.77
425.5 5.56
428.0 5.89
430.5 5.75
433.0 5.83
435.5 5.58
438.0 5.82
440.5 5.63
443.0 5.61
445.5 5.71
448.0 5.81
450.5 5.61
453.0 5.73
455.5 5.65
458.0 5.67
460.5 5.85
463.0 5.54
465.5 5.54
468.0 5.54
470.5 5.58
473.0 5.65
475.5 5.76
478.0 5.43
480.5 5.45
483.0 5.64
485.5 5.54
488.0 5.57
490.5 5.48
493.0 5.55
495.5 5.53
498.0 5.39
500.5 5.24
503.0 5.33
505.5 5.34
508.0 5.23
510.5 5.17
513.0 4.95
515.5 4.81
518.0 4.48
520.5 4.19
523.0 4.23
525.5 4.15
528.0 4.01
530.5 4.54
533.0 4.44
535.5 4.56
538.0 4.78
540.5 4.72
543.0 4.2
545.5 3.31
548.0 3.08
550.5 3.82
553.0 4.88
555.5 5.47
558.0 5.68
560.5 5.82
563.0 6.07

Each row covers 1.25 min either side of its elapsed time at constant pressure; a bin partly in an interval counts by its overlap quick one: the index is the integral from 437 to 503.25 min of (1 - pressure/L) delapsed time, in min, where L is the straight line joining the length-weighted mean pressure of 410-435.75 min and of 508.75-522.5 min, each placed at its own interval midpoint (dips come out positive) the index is -4.6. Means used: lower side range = 5.77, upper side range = 4.71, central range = 5.59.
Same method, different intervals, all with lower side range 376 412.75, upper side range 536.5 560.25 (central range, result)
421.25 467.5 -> -3.2 min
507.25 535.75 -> 1.0 min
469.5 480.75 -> -1.1 min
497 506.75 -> -0.9 min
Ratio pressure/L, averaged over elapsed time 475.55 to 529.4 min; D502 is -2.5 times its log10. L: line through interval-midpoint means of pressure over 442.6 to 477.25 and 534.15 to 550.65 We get -0.05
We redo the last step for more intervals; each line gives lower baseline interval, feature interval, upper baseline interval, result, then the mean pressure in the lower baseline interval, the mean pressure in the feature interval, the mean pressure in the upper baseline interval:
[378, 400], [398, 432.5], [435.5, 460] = -0.018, 5.69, 5.79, 5.69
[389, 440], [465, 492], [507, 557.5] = -0.102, 5.78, 5.56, 4.47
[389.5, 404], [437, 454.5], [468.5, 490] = -0.007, 5.79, 5.7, 5.57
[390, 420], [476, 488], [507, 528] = -0.114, 5.81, 5.54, 4.61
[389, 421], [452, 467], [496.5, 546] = -0.076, 5.81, 5.66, 4.68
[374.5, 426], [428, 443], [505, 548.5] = -0.068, 5.73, 5.73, 4.46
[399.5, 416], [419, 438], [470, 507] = -0.003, 5.81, 5.74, 5.5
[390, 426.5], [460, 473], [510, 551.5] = -0.105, 5.79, 5.6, 4.31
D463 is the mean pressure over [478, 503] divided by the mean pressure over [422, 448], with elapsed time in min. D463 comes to 0.96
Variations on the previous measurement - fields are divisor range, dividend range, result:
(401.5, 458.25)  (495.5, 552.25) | 0.80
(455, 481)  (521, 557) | 0.77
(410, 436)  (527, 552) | 0.72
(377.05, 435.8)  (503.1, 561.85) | 0.80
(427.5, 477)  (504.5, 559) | 0.80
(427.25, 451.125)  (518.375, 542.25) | 0.77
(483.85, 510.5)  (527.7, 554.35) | 0.78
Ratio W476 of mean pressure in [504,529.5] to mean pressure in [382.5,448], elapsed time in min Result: 0.81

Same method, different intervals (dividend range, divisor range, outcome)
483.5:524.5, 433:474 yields 0.91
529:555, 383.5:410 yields 0.74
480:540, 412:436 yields 0.86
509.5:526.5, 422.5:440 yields 0.80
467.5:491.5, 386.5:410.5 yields 0.96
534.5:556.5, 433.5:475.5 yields 0.76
